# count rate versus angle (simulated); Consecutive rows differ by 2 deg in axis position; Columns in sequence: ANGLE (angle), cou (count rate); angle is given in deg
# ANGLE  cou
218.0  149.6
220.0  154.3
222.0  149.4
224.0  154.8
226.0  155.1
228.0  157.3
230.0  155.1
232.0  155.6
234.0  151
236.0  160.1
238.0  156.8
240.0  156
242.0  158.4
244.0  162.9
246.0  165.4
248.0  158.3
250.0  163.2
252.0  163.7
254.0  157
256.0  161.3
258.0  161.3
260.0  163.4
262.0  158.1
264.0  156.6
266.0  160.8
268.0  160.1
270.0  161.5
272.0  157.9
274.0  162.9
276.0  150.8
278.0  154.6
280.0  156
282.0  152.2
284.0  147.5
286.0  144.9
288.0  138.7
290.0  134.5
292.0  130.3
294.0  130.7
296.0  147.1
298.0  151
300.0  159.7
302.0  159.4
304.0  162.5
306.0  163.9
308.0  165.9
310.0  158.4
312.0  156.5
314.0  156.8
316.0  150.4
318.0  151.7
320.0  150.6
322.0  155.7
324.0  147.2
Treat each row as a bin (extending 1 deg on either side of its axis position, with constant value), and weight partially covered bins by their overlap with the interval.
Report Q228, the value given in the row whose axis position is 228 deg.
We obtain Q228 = 157.3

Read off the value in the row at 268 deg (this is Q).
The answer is 160.1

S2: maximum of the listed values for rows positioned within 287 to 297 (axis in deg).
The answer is 147.1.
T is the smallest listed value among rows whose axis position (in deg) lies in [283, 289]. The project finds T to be 138.7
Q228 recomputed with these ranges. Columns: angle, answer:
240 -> 156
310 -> 158.4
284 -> 147.5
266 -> 160.8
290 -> 134.5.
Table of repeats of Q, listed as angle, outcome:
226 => 155.1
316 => 150.4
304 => 162.5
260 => 163.4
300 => 159.7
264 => 156.6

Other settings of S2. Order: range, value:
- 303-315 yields 165.9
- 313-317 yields 156.8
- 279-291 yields 156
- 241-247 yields 165.4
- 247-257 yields 163.7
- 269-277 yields 162.9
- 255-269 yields 163.4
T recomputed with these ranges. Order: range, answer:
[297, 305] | 151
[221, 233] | 149.4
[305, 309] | 163.9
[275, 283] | 150.8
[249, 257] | 157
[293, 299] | 130.7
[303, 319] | 150.4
